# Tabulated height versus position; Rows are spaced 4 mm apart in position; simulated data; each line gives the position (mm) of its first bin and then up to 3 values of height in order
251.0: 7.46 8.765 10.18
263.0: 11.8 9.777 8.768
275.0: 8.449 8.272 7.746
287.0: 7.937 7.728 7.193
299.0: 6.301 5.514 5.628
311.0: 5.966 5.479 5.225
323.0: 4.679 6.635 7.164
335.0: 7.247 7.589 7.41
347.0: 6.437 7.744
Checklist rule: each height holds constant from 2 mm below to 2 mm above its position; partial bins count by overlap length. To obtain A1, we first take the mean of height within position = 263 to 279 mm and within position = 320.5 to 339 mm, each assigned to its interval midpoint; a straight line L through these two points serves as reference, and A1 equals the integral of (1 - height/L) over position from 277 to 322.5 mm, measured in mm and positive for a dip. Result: 8.0 mm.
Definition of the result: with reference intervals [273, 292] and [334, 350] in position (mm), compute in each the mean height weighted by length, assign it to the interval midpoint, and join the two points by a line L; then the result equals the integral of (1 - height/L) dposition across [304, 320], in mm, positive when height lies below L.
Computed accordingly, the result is 4.3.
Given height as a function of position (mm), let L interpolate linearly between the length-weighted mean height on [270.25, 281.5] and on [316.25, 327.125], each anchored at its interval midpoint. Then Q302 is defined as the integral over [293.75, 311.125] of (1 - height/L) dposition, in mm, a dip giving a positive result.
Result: 1.4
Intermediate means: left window 8.43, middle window 6.09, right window 5.32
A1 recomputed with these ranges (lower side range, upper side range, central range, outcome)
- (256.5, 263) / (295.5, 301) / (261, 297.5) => -0.28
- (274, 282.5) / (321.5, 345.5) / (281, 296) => 0.56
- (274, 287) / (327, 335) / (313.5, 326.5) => 3.55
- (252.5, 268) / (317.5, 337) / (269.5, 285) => 1.37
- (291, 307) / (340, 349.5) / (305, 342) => 3.02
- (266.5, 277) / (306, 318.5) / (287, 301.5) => -0.07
